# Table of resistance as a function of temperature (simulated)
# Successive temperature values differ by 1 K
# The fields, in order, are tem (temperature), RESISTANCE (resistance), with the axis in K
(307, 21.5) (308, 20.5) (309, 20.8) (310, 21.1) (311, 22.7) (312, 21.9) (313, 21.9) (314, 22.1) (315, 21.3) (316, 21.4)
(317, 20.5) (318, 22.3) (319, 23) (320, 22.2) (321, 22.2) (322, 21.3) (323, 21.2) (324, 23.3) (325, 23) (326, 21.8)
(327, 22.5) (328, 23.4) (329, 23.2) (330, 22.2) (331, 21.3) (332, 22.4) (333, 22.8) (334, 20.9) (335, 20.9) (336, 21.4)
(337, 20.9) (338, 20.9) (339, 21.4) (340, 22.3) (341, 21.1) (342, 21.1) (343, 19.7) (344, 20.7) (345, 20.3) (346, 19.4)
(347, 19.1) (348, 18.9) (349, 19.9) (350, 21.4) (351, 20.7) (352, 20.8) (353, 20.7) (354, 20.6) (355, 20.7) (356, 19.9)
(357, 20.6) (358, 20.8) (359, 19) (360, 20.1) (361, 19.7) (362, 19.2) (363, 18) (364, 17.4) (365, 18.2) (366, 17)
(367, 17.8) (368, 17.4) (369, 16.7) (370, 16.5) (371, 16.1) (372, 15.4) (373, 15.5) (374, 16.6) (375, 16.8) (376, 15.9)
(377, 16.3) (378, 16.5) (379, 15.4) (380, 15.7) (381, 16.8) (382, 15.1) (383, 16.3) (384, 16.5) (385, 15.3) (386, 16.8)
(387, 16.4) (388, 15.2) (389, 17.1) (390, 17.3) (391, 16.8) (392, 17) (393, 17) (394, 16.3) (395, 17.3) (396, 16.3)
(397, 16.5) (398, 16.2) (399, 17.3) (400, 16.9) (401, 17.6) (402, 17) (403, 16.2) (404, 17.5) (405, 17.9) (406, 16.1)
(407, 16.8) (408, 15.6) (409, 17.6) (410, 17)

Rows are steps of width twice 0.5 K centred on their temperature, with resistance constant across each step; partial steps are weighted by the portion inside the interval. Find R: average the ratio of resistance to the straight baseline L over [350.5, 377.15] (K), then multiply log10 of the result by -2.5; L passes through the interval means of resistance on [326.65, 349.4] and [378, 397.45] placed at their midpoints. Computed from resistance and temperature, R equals 0.02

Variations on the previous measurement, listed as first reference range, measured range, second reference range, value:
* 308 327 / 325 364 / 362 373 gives -0.082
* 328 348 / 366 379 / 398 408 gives 0.152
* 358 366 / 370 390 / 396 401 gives 0.107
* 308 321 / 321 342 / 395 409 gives -0.057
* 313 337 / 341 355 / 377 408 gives -0.009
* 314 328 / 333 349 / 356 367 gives -0.005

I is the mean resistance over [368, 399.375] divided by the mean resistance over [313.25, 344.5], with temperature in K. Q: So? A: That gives 0.75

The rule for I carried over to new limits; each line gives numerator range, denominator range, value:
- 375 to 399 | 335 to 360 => 0.80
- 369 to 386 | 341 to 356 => 0.79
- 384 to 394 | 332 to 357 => 0.80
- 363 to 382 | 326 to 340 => 0.76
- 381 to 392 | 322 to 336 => 0.74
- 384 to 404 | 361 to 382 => 0.99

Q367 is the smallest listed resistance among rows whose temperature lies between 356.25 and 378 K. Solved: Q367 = 15.4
